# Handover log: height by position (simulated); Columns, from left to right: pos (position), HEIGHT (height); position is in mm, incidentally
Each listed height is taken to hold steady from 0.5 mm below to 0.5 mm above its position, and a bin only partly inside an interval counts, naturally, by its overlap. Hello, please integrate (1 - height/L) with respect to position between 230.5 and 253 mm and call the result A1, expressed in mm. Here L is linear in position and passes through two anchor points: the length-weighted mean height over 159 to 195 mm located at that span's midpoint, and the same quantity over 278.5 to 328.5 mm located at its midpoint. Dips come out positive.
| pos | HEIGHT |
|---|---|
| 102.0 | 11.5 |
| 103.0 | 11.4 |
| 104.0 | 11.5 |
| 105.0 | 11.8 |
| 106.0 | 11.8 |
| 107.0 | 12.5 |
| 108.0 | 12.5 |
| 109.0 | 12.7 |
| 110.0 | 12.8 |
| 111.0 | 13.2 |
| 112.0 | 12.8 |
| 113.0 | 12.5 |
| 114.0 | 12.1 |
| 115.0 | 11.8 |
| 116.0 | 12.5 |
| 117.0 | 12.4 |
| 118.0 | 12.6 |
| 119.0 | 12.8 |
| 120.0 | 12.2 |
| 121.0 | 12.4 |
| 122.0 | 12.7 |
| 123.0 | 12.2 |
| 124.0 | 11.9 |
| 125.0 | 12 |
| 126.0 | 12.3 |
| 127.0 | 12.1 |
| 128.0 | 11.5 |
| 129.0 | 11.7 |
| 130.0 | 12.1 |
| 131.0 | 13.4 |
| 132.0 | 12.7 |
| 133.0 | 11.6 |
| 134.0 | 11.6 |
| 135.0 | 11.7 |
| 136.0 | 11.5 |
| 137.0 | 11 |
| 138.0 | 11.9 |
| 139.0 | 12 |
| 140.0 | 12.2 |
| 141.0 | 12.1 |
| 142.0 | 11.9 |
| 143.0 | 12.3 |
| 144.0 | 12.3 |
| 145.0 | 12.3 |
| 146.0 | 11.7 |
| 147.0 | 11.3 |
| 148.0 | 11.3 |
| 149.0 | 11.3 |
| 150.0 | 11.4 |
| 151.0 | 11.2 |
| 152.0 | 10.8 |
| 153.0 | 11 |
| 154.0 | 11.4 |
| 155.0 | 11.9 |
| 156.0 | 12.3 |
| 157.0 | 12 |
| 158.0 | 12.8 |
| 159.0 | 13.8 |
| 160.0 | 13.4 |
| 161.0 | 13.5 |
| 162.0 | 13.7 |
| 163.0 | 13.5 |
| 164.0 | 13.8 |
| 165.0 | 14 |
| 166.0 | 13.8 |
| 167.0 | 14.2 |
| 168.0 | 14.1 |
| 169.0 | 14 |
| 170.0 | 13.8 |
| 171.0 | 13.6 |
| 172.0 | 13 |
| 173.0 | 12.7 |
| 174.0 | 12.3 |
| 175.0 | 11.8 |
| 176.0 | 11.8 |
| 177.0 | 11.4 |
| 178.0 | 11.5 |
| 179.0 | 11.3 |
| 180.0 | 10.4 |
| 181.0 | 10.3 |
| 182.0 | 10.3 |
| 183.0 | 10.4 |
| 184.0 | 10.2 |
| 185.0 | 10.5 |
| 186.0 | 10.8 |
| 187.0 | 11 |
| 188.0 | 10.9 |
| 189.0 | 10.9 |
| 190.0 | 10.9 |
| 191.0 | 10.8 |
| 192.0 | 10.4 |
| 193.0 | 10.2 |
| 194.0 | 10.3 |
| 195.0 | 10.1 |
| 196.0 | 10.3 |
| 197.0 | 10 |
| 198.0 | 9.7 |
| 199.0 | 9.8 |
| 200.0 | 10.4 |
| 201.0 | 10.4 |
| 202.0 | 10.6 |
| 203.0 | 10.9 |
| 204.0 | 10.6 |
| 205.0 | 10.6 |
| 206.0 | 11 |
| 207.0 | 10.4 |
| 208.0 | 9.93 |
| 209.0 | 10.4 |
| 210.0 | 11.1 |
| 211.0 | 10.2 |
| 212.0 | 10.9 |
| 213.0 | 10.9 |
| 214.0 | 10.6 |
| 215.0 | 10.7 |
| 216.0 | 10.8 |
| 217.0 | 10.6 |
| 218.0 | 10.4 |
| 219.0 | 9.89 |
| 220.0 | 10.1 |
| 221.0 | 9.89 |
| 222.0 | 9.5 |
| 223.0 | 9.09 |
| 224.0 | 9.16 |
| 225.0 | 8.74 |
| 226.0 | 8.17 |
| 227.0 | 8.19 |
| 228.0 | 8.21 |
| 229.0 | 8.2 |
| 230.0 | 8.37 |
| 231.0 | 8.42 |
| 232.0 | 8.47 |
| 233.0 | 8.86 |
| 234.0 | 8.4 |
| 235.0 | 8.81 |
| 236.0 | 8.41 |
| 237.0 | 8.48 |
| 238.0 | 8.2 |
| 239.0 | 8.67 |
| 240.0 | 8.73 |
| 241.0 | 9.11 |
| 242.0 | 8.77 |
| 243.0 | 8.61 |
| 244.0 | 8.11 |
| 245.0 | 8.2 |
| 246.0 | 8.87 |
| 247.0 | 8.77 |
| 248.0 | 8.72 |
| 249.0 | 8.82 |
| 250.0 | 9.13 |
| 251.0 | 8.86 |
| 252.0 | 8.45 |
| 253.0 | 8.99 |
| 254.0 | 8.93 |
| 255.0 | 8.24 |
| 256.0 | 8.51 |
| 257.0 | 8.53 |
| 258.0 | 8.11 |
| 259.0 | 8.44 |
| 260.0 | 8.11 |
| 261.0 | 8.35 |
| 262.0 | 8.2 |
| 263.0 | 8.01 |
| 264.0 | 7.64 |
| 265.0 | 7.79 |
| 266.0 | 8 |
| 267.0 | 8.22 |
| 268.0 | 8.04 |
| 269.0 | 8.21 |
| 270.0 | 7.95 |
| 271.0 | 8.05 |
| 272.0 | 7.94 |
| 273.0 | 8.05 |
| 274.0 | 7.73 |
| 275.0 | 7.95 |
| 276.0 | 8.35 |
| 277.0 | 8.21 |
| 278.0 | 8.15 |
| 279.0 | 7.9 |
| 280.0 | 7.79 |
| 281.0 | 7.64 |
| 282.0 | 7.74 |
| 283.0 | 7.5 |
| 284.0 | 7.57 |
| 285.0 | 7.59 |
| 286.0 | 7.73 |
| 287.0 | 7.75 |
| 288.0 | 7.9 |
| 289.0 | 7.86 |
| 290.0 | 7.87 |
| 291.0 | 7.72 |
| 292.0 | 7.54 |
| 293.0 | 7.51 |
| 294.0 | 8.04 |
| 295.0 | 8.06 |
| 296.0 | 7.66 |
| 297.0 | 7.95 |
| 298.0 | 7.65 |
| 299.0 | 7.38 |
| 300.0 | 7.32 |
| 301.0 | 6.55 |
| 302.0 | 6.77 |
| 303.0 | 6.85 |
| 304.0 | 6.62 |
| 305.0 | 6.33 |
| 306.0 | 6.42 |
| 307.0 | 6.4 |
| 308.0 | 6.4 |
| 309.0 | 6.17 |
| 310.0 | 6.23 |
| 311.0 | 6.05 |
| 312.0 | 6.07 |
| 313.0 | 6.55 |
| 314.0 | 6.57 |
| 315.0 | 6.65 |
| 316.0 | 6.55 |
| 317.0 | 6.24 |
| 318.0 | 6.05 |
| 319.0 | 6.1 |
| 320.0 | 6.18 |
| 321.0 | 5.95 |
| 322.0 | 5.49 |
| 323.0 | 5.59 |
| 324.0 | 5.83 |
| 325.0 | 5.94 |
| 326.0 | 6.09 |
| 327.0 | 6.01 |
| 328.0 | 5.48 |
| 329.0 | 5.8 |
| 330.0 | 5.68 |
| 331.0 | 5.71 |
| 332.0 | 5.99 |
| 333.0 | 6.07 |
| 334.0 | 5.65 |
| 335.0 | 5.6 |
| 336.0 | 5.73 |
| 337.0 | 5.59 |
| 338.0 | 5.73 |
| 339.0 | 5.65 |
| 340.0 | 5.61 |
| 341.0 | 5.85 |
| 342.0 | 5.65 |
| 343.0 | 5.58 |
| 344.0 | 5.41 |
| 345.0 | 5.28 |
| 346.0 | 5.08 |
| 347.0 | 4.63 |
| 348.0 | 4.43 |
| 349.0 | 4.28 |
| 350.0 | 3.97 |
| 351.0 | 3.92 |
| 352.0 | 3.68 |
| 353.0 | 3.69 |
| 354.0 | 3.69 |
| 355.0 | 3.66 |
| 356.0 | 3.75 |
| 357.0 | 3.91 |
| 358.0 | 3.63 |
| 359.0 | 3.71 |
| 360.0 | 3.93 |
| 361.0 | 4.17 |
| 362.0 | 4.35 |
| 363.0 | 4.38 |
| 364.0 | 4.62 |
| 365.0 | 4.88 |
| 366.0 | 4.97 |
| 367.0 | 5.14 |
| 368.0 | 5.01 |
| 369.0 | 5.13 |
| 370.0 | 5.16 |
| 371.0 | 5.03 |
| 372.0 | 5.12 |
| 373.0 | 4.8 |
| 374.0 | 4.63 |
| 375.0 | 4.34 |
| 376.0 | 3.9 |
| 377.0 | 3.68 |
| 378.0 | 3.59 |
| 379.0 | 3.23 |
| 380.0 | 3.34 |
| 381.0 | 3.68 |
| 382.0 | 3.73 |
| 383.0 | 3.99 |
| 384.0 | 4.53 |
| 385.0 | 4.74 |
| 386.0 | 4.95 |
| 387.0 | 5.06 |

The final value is 1.7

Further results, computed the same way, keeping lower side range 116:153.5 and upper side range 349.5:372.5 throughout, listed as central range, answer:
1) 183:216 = -2.60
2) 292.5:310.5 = -1.93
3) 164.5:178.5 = -2.99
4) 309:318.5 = -0.65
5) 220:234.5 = 0.15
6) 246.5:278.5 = -2.76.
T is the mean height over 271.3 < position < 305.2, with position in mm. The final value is 7.64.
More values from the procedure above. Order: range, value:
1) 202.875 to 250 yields 9.37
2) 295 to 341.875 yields 6.25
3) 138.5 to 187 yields 12.1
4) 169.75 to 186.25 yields 11.5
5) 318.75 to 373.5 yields 5.05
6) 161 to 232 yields 10.9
